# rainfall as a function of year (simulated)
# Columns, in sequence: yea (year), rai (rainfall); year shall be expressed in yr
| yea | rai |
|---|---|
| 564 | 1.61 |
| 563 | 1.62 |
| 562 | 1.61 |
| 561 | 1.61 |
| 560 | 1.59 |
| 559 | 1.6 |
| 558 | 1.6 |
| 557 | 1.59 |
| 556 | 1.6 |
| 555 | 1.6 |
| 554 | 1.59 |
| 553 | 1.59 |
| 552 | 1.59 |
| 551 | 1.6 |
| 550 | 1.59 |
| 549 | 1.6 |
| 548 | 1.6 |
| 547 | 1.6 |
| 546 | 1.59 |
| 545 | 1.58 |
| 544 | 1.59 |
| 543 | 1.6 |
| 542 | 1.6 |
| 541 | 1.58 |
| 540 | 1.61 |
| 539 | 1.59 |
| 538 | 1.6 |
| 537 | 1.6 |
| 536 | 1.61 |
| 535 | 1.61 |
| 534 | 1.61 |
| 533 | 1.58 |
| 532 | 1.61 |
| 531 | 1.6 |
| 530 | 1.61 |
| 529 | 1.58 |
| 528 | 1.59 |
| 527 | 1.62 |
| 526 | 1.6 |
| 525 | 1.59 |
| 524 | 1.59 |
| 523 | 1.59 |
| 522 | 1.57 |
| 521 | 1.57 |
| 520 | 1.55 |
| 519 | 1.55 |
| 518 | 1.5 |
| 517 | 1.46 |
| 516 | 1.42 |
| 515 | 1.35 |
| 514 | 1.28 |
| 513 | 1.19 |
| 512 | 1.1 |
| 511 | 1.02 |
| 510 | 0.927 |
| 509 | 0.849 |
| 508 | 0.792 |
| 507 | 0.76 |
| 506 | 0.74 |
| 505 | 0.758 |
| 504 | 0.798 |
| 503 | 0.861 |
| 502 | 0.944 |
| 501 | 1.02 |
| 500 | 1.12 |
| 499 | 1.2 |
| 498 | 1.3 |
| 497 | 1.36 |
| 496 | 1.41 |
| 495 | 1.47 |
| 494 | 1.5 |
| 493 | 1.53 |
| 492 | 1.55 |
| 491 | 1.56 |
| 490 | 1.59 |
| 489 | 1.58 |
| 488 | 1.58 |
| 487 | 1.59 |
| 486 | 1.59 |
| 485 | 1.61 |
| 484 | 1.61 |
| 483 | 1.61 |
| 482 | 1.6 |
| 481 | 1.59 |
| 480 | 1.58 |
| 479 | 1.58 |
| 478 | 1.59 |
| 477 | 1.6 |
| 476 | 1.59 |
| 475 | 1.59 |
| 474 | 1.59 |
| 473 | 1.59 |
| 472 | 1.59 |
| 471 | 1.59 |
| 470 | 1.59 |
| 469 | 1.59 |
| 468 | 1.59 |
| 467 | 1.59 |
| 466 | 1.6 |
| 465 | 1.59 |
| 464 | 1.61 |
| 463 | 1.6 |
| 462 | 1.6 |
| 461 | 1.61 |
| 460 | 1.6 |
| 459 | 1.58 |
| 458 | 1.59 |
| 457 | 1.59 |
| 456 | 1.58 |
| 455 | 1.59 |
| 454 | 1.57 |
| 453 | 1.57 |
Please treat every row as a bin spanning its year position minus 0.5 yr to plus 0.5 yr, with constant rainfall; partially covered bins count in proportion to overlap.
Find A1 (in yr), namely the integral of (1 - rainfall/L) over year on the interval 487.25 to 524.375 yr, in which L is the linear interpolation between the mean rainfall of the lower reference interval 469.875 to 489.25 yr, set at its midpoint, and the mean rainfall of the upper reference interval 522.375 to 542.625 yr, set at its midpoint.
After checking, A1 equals 7.6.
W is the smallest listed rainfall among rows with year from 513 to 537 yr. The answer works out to 1.19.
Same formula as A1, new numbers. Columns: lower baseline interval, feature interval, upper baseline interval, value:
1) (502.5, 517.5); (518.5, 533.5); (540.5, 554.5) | -3.9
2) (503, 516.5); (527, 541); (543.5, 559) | -2.7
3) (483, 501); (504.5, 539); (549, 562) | 3.3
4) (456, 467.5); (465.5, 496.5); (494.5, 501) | -3.2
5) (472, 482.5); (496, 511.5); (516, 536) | 5.9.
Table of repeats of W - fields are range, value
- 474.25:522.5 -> 0.74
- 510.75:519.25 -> 1.02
